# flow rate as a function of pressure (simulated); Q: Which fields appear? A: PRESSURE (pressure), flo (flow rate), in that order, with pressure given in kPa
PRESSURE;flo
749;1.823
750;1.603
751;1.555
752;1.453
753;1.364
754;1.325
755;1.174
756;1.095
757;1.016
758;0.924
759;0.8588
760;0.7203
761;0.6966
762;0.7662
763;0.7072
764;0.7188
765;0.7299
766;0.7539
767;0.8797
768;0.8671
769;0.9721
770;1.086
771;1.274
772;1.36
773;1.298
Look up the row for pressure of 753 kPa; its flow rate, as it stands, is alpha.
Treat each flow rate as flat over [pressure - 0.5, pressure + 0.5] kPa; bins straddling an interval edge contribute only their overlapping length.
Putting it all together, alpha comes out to 1.364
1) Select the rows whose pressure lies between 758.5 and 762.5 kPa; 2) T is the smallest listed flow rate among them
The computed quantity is 0.6966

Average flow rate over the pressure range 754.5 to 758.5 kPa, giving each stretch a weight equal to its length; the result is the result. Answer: 1.05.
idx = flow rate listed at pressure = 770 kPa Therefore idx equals 1.086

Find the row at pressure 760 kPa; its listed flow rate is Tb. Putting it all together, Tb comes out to 0.7203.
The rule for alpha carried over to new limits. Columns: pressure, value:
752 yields 1.453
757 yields 1.016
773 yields 1.298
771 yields 1.274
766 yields 0.7539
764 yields 0.7188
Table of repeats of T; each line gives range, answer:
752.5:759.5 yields 0.8588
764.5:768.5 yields 0.7299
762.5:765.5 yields 0.7072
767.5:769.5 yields 0.8671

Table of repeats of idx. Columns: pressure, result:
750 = 1.603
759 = 0.8588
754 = 1.325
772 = 1.36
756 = 1.095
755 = 1.174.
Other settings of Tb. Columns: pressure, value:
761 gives 0.6966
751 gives 1.555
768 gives 0.8671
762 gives 0.7662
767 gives 0.8797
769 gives 0.9721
